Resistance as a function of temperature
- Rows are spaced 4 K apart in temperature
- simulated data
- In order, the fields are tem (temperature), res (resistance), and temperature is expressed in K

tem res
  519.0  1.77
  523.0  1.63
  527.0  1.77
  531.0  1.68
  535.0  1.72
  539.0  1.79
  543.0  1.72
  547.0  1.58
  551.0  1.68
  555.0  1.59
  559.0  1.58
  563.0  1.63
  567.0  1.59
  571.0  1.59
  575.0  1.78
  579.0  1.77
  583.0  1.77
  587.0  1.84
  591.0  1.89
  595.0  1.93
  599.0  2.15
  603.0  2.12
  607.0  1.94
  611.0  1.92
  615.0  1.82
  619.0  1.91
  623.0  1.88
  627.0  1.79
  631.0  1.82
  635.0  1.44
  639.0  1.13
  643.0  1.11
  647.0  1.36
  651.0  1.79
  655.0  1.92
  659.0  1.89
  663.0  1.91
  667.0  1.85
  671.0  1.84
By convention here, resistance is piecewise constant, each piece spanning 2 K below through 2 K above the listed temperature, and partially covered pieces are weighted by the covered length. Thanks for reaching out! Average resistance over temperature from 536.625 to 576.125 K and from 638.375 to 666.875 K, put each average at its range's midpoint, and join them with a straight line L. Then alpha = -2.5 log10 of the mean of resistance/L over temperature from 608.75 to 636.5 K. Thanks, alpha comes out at -0.108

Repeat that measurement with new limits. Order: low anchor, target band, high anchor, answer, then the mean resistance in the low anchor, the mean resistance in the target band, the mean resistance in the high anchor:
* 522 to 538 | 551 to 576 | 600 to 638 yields 0.09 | 1.71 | 1.62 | 1.84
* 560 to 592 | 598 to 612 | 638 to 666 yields -0.21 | 1.72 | 2.03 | 1.61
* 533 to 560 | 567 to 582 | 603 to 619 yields 0.05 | 1.67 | 1.7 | 1.92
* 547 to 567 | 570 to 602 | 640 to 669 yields -0.14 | 1.61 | 1.86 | 1.67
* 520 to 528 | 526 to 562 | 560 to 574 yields -0.01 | 1.7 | 1.67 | 1.61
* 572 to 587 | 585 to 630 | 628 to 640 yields -0.17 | 1.77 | 1.92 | 1.52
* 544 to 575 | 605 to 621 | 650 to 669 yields -0.08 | 1.62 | 1.9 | 1.88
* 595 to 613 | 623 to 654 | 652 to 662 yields 0.26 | 2.02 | 1.53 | 1.89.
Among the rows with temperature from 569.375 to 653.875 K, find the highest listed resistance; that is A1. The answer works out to 2.15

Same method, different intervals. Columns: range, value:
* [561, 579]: 1.78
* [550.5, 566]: 1.68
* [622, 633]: 1.88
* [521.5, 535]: 1.77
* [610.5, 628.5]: 1.92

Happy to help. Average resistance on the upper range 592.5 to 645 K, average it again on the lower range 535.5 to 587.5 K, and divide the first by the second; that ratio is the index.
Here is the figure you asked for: 1.05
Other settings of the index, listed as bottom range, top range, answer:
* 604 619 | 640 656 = 0.78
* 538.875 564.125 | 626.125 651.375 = 0.89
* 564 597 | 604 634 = 1.05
